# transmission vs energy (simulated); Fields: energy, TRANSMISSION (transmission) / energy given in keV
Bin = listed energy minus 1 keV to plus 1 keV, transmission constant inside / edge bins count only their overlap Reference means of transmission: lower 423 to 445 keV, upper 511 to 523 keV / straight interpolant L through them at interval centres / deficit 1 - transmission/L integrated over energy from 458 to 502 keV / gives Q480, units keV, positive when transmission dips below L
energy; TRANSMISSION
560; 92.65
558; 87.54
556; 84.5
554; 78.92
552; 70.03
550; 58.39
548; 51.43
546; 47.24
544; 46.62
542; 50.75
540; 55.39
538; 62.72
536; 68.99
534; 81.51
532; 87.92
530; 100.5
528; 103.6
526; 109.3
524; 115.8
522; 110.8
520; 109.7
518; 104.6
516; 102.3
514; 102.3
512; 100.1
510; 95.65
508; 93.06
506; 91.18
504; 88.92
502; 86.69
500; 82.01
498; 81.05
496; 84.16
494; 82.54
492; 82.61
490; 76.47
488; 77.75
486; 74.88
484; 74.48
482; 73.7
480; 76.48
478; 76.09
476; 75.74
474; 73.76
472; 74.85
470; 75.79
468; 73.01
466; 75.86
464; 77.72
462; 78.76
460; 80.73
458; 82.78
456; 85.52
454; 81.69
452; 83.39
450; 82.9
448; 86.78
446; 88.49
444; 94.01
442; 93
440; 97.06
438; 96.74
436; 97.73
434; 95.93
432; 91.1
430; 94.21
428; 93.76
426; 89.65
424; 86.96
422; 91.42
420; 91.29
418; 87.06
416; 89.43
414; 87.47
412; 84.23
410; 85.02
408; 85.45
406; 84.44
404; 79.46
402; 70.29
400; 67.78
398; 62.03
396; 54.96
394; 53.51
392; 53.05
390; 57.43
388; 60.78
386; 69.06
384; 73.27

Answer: 9.7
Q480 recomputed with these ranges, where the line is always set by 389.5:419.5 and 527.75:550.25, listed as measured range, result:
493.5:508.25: -3.63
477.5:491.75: -1.26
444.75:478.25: -4.12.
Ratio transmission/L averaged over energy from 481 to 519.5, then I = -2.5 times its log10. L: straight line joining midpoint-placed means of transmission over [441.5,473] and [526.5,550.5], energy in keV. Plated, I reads -0.17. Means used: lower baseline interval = 82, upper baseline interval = 69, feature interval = 87.4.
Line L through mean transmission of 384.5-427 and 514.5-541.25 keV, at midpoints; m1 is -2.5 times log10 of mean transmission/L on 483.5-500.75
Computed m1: 0.108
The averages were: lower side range 75.7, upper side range 93.1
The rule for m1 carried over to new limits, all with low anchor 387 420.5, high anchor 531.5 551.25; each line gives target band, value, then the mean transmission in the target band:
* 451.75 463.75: -0.194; 81.8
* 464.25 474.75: -0.116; 74.9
